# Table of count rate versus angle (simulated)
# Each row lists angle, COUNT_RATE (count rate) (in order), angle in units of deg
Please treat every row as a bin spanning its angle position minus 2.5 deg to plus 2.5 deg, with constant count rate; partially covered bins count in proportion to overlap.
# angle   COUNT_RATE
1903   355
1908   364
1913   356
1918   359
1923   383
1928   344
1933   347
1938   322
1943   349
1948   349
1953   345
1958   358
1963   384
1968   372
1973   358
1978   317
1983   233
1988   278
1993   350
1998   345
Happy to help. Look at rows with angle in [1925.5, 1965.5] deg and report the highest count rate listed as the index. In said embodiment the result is 384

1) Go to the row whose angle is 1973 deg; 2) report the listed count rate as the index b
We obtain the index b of 358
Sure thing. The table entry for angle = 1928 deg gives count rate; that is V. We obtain 344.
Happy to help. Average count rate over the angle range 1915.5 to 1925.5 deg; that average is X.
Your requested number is 371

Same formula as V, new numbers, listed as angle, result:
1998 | 345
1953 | 345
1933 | 347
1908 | 364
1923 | 383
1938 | 322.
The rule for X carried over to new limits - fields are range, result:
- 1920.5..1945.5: 349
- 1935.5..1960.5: 345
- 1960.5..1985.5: 333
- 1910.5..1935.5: 358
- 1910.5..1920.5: 358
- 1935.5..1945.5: 336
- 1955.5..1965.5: 371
